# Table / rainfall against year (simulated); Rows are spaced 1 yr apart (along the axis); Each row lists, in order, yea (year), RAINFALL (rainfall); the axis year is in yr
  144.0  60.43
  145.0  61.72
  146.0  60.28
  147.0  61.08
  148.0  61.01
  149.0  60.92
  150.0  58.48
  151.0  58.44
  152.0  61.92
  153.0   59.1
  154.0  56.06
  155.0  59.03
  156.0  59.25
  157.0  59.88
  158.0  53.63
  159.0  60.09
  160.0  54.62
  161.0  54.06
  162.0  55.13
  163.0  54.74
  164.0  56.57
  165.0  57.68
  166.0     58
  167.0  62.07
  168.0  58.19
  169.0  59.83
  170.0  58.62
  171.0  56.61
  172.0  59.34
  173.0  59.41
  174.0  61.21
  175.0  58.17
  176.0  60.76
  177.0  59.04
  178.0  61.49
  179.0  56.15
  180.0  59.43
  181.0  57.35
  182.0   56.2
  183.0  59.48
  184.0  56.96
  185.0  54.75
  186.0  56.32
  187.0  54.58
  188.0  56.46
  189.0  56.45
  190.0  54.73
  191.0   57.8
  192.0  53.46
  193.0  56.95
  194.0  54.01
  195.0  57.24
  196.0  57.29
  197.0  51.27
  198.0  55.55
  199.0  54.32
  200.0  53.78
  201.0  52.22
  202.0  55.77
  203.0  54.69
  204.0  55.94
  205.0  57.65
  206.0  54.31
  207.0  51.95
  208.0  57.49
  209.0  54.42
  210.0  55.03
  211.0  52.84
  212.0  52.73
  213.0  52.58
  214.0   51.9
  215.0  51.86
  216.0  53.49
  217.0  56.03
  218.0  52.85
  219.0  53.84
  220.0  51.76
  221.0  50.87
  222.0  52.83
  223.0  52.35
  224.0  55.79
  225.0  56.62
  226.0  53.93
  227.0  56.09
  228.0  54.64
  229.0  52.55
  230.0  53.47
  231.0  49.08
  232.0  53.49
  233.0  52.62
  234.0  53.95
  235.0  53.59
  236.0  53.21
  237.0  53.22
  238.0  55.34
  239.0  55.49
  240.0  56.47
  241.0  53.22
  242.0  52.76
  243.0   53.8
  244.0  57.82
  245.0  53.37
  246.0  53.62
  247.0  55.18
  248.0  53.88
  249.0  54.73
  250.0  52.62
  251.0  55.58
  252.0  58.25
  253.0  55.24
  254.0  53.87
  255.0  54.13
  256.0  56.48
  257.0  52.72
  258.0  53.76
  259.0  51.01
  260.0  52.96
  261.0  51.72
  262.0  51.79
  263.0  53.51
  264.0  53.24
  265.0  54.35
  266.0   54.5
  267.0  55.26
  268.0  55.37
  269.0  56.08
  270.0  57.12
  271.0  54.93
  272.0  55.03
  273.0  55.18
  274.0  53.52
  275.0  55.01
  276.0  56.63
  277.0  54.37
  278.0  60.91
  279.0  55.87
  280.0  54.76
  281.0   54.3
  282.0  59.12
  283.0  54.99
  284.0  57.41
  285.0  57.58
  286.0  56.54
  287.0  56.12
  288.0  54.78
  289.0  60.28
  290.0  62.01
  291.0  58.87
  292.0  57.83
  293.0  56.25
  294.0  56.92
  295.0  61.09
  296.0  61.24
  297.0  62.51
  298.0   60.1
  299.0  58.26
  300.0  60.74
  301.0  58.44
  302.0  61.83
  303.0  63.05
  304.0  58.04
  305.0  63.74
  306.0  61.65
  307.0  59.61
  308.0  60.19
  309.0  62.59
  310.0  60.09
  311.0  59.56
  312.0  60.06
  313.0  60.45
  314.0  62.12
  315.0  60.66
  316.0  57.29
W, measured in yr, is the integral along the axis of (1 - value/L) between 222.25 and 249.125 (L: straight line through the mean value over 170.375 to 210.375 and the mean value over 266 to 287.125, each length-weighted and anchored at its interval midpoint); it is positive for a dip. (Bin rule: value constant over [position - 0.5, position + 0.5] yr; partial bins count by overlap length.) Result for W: 1.01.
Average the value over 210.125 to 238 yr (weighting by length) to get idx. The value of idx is 53.3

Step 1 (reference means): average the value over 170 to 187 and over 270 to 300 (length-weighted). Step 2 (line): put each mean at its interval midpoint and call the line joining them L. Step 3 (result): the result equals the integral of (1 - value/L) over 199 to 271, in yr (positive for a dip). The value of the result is 4.6 yr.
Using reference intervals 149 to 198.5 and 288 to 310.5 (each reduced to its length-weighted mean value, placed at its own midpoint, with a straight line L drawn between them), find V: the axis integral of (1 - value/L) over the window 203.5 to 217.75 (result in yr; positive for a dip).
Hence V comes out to 1.0 yr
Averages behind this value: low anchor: 57.5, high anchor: 60.1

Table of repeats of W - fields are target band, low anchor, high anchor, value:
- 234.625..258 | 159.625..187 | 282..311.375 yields 1.7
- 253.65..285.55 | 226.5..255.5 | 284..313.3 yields 1.1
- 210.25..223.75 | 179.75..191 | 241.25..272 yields 0.7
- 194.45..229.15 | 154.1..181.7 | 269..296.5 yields 2.1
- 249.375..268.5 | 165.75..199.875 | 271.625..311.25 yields 1.3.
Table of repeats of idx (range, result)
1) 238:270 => 54.3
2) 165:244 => 55.4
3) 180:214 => 55.2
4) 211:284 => 54.3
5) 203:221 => 53.9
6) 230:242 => 53.6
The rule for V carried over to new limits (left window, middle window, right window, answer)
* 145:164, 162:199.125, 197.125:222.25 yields -0.72 yr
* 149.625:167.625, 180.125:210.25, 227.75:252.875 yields 0.30 yr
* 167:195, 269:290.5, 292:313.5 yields 1.17 yr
